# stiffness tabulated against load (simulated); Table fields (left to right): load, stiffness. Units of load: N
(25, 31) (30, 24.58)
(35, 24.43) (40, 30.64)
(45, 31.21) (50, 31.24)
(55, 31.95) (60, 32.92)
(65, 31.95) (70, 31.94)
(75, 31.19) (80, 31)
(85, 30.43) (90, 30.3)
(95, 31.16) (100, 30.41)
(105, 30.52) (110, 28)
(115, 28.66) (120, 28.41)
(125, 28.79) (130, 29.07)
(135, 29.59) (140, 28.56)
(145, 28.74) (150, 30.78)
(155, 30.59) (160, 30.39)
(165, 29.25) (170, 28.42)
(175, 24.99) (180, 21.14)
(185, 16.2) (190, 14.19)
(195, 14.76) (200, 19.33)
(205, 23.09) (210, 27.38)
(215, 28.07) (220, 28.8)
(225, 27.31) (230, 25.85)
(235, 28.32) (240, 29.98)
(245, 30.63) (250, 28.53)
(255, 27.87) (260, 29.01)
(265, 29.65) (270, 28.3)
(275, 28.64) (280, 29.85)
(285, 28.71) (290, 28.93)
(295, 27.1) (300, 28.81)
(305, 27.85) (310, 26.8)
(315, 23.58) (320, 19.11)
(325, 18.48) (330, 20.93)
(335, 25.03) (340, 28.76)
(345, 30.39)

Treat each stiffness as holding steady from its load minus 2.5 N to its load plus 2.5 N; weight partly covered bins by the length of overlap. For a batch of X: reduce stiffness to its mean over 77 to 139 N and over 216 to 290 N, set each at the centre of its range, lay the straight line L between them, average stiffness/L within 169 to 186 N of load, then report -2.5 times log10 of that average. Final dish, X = 0.27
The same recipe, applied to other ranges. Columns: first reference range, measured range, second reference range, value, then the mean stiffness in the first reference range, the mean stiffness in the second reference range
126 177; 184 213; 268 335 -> 0.396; 29.1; 25.9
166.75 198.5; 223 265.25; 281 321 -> -0.207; 20.2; 26.8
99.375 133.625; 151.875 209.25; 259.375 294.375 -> 0.244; 29.1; 28.9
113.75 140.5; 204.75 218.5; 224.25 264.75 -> 0.069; 28.9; 28.6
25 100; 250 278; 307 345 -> -0.136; 30.4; 23.8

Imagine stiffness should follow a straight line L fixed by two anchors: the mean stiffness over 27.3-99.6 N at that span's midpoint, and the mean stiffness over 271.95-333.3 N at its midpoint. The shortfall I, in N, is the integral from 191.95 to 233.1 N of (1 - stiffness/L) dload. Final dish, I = 4.8 N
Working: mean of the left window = 30.4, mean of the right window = 25.7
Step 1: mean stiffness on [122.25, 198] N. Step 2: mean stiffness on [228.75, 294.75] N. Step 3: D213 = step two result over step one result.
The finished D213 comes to 1.12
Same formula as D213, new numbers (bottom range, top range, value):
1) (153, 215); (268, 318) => 1.18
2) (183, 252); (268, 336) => 1.06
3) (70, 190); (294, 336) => 0.85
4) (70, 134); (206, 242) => 0.93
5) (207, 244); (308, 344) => 0.84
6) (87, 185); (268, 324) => 0.94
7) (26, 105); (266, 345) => 0.86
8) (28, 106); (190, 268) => 0.86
